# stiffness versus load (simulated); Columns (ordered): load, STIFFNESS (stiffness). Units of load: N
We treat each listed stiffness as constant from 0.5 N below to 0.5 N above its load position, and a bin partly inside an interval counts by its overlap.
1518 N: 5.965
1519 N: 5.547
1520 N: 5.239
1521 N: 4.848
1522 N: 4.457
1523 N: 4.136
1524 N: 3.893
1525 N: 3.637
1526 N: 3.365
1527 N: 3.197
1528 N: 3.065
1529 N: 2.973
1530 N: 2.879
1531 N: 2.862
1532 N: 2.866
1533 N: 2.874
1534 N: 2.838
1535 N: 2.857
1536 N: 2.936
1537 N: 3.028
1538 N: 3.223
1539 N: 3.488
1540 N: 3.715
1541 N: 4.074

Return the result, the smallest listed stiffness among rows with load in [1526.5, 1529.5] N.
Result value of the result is 2.973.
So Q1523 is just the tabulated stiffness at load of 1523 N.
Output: 4.136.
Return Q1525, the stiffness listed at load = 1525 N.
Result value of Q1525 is 3.637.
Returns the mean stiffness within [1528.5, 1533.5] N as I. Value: 2.89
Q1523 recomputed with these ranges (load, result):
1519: 5.547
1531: 2.862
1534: 2.838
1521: 4.848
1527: 3.197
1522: 4.457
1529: 2.973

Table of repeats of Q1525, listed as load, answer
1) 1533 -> 2.874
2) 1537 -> 3.028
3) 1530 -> 2.879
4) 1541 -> 4.074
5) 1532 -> 2.866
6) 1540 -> 3.715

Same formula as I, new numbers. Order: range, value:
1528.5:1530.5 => 2.93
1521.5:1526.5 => 3.9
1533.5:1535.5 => 2.85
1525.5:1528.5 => 3.21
